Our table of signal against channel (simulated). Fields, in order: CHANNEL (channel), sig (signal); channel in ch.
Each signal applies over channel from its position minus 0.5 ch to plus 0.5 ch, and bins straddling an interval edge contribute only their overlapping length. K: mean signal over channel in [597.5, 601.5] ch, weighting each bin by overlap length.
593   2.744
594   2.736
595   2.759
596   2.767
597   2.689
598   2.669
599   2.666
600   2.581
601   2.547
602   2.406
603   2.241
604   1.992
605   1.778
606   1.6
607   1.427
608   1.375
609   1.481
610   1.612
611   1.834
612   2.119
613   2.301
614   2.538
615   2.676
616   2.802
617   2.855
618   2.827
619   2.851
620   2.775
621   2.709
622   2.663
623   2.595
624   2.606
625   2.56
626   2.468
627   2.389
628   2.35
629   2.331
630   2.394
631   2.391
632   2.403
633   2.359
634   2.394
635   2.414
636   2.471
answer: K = 2.62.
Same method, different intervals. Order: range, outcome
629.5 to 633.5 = 2.39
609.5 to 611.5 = 1.72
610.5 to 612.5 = 1.98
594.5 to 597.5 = 2.74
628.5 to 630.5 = 2.36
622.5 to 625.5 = 2.59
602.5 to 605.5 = 2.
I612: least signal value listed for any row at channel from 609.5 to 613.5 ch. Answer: 1.612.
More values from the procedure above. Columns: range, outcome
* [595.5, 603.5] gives 2.241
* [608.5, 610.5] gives 1.481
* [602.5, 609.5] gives 1.375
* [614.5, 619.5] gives 2.676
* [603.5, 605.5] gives 1.778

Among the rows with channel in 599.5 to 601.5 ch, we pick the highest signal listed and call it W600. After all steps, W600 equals 2.581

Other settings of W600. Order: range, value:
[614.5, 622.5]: 2.855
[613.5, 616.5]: 2.802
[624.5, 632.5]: 2.56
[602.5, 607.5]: 2.241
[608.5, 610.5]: 1.612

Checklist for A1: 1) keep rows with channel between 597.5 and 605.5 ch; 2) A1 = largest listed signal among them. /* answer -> 2.669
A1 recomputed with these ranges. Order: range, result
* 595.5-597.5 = 2.767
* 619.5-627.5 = 2.775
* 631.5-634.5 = 2.403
